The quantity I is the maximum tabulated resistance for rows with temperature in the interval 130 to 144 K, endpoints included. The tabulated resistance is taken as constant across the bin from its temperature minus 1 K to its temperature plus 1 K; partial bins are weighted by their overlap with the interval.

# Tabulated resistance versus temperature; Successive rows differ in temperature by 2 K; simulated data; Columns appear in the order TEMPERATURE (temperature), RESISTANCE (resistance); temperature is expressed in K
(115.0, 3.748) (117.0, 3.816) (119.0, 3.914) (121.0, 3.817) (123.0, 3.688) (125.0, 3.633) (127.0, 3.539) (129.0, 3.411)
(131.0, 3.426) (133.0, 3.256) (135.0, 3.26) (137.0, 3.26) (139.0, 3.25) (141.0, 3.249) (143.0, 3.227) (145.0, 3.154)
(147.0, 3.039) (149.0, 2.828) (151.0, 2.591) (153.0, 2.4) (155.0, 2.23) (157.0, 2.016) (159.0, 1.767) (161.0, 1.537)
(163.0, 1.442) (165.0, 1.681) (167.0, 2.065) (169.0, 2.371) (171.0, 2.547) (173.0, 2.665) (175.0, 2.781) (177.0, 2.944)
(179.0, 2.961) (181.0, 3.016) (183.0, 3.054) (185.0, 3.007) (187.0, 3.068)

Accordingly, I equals 3.426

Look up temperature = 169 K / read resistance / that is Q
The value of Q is 2.371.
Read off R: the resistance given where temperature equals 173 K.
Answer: 2.665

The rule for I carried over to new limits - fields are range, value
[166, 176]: 2.781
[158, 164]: 1.767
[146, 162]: 3.039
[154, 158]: 2.23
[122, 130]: 3.688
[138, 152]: 3.25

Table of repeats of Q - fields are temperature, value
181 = 3.016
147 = 3.039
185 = 3.007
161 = 1.537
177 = 2.944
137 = 3.26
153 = 2.4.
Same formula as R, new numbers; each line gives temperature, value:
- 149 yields 2.828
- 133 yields 3.256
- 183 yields 3.054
